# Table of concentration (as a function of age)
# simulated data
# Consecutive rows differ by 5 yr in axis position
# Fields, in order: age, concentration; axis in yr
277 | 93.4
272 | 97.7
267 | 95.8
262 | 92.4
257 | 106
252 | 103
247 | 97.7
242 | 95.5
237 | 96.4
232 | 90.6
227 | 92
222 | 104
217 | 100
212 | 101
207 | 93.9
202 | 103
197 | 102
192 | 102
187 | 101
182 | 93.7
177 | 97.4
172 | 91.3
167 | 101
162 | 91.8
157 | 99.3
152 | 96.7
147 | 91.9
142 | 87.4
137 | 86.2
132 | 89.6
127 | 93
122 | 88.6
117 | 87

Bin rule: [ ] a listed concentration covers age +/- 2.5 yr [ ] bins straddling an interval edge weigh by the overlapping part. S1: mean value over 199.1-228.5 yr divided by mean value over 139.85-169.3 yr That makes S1 1.05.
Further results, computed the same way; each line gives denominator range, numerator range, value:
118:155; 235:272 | 1.08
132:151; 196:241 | 1.10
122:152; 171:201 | 1.09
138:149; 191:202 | 1.15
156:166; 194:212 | 1.04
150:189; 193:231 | 1.03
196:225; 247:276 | 0.98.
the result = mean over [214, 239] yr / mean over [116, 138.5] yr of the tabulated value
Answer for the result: 1.08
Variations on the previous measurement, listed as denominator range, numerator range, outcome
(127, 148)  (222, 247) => 1.07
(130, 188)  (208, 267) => 1.04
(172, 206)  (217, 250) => 0.97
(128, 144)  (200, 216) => 1.12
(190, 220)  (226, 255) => 0.96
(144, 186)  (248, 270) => 1.04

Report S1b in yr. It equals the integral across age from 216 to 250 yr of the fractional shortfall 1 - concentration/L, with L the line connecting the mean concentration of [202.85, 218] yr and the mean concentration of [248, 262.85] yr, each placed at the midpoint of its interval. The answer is 1.1 yr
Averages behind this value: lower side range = 98.6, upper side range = 101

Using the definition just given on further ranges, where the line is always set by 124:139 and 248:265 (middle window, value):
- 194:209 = -0.7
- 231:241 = 0.4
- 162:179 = -0.5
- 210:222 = -0.6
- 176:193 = -0.8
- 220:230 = 0.0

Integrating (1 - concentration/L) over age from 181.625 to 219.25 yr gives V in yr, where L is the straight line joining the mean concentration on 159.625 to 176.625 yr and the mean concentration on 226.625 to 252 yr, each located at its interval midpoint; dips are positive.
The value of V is -1.8 yr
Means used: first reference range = 95.1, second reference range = 95.5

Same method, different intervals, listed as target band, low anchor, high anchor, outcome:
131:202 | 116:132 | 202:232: -1.5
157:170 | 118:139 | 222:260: -0.7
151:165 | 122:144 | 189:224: -0.5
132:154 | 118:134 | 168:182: 0.4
